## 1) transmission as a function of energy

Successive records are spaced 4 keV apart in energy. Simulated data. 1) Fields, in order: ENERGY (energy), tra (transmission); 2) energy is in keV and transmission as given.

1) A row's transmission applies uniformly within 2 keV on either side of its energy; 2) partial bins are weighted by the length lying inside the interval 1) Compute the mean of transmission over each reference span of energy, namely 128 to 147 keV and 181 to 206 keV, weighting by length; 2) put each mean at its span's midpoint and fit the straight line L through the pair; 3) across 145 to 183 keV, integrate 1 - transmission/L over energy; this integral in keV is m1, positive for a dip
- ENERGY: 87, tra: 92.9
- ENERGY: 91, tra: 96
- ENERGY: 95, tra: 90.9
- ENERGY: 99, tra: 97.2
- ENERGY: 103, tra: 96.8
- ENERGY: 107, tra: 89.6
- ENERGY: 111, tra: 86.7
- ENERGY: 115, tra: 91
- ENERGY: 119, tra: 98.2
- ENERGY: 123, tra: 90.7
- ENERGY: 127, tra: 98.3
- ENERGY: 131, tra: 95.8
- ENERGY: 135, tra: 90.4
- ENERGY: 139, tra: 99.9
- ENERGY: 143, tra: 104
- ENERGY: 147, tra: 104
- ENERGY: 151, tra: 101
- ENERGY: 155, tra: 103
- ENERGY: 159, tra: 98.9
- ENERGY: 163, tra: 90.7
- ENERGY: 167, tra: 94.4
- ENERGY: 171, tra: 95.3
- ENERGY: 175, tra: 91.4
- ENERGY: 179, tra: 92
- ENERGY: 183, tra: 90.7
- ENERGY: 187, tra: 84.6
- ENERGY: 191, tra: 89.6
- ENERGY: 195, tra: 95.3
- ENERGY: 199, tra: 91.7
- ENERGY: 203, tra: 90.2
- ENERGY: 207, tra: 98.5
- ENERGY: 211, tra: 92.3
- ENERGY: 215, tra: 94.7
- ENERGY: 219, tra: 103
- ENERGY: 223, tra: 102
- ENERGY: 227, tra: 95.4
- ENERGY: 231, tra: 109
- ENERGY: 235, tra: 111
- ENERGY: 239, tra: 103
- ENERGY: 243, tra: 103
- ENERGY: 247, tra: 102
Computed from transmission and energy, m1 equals -0.7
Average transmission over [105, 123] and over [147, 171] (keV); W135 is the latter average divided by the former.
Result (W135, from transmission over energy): 1.07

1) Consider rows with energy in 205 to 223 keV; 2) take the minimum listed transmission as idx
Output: 92.3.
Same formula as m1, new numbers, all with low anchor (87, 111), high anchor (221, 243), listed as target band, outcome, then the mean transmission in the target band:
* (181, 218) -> 3.34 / 92.3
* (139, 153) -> -0.78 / 103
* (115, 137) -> 0.27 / 94.3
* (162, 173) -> 0.57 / 93.7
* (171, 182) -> 0.81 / 92.3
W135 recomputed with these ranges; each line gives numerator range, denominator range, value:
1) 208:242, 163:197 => 1.11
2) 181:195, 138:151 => 0.87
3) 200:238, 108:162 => 1.03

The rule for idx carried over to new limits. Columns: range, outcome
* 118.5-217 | 84.6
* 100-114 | 86.7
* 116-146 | 90.4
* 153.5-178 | 90.7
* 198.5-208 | 90.2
